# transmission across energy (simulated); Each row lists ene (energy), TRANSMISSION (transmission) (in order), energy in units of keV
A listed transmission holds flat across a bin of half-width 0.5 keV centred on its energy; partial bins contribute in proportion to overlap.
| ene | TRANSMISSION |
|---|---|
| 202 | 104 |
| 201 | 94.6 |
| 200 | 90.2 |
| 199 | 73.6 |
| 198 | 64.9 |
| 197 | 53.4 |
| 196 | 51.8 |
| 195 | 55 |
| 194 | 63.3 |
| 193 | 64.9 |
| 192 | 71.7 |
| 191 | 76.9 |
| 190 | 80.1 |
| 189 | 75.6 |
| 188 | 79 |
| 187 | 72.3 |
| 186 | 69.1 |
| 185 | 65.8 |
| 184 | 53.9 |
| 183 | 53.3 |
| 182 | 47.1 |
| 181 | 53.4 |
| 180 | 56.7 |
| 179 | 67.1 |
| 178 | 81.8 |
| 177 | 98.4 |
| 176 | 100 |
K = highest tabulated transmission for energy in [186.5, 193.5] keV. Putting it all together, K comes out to 80.1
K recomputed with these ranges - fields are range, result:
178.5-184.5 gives 67.1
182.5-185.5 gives 65.8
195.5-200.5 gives 90.2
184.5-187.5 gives 72.3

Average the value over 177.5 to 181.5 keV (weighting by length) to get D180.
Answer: 64.8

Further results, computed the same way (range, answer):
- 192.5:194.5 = 64.1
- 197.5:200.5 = 76.2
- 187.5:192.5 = 76.7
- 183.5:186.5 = 62.9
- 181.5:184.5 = 51.4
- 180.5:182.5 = 50.2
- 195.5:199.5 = 60.9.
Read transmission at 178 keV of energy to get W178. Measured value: 81.8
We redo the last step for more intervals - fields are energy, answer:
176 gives 100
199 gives 73.6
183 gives 53.3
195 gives 55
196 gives 51.8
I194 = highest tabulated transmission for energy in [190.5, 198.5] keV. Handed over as 76.9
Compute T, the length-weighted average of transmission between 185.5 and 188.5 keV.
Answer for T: 73.5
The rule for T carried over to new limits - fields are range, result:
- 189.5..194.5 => 71.4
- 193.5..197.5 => 55.9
